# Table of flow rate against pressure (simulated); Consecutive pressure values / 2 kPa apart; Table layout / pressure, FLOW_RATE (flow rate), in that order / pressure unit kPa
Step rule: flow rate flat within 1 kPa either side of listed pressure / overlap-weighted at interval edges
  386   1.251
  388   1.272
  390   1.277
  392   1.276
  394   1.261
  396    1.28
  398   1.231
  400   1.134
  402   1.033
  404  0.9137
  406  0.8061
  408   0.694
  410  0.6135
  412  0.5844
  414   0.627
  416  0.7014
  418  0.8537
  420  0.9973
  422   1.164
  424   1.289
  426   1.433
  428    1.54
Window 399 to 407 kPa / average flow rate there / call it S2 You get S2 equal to 0.972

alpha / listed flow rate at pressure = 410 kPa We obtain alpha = 0.6135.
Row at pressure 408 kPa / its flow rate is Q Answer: 0.694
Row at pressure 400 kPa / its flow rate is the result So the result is 1.134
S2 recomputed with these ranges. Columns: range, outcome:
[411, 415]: 0.606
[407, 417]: 0.644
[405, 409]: 0.75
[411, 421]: 0.753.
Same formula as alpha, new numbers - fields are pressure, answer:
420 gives 0.9973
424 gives 1.289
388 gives 1.272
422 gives 1.164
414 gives 0.627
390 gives 1.277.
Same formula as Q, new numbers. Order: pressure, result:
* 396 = 1.28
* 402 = 1.033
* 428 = 1.54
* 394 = 1.261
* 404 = 0.9137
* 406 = 0.8061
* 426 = 1.433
